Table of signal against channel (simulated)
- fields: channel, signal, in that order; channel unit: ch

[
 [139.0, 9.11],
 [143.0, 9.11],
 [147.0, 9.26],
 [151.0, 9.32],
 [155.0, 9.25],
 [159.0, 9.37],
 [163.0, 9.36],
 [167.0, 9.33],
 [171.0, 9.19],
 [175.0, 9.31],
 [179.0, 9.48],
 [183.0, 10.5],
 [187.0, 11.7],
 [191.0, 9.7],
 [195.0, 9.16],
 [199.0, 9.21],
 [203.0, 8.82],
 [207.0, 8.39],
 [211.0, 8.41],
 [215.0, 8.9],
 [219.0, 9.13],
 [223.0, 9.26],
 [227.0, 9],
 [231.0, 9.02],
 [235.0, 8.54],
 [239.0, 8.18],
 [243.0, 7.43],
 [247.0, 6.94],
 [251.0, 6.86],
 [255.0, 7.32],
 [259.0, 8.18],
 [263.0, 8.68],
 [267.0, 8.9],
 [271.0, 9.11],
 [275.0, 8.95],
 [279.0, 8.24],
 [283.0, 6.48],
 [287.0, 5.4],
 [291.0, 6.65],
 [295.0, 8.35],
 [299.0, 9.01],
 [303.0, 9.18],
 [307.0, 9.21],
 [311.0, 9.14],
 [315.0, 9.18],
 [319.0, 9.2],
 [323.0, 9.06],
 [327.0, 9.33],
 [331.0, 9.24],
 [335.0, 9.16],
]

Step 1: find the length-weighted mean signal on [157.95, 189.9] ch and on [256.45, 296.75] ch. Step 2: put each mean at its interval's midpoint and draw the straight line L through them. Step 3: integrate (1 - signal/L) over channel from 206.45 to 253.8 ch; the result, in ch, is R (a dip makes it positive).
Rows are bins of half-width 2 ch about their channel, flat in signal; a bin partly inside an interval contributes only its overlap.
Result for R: 2.4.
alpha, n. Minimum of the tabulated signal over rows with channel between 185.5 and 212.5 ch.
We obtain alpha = 8.39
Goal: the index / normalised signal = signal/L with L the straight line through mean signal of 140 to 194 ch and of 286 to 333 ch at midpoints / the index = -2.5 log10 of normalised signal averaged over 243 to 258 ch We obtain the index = 0.25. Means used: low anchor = 9.59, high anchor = 8.65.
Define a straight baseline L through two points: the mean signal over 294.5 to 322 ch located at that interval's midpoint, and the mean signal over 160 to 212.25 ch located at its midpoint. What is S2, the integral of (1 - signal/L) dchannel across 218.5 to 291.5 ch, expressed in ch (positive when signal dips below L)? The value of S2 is 9.64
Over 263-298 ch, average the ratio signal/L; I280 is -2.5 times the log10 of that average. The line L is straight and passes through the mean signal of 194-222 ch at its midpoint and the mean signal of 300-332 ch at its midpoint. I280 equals 0.158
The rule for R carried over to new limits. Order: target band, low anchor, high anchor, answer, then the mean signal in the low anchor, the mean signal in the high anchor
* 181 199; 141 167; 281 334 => -2.1 ch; 9.28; 8.43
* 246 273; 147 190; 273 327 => 2.2 ch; 9.66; 8.35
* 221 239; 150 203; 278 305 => -0.4 ch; 9.58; 7.59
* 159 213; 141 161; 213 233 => -1.5 ch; 9.26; 9.06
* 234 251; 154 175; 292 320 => 2.8 ch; 9.3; 8.95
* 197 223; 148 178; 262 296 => -0.4 ch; 9.31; 7.82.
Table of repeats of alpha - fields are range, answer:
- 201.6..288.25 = 5.4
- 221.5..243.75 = 7.43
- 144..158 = 9.25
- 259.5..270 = 8.68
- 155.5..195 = 9.16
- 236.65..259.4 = 6.86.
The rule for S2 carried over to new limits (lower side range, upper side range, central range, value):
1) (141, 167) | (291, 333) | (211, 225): 0.2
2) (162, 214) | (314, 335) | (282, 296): 4.0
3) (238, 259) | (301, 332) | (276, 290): 2.4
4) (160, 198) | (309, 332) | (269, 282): 1.1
